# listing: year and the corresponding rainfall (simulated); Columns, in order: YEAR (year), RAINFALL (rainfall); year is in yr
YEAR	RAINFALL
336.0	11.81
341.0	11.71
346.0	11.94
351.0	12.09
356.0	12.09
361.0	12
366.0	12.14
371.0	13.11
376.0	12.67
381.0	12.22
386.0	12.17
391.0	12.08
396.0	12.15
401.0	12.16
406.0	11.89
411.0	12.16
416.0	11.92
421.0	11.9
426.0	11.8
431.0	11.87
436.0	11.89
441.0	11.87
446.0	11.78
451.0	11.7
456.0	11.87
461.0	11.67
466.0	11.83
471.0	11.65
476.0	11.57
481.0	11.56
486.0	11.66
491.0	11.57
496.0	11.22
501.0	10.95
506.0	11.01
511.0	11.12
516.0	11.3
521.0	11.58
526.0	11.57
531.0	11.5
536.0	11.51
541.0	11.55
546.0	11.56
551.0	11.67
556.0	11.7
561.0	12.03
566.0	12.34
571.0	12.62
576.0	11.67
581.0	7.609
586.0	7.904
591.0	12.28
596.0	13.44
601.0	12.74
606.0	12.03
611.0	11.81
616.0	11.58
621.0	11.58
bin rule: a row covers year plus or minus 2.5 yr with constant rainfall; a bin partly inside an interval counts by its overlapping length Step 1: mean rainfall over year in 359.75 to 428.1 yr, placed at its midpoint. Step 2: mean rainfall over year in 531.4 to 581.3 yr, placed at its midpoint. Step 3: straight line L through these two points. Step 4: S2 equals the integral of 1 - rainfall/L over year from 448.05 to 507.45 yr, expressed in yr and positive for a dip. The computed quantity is 1.72 yr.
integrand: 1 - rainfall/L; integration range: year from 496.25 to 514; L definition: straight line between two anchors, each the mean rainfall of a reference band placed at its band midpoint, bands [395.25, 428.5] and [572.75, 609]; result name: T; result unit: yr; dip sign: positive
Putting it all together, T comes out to 0.7 yr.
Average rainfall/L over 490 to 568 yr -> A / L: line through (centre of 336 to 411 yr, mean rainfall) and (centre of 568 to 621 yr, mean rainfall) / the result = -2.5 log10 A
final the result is 0.01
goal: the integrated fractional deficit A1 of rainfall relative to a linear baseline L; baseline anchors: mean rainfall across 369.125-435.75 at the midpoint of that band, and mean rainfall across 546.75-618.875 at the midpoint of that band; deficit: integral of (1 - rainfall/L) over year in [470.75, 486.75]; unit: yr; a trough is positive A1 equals 0.4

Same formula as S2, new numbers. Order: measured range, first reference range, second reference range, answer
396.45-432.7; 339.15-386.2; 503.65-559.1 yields 0.1 yr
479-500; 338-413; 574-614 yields 0.3 yr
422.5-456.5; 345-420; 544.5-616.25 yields 0.5 yr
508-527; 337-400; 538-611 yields 0.5 yr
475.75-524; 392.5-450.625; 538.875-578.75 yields 2.2 yr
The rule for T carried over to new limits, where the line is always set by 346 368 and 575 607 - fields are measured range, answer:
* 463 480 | -0.2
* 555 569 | -1.2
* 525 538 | -0.3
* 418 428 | -0.1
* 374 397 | -0.6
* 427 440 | -0.2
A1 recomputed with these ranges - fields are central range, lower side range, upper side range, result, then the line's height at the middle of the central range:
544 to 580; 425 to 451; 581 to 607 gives -1.21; 11.4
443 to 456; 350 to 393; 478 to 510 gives -0.11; 11.7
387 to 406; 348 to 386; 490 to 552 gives 0.05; 12.1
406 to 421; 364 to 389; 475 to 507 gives 0.14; 12.1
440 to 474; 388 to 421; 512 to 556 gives 0.22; 11.8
